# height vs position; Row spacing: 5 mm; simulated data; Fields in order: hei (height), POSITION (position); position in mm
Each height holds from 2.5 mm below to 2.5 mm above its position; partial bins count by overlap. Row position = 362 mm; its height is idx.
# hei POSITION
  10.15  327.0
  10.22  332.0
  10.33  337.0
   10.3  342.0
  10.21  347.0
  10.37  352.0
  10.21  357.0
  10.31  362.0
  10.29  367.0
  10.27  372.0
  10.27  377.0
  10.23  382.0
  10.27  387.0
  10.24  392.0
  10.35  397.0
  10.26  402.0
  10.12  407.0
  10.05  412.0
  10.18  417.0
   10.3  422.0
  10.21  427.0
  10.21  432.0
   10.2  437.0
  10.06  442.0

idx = 10.31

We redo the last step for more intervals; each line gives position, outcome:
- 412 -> 10.05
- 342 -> 10.3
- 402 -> 10.26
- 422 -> 10.3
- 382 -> 10.23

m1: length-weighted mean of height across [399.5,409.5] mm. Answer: 10.2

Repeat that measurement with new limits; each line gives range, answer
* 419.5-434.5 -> 10.2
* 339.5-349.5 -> 10.3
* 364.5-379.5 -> 10.3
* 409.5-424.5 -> 10.2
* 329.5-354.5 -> 10.3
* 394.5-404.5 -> 10.3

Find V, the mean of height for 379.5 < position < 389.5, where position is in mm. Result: 10.2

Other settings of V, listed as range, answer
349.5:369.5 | 10.3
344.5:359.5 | 10.3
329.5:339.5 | 10.3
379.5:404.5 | 10.3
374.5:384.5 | 10.2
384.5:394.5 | 10.3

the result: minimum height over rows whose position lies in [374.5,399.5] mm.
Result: 10.23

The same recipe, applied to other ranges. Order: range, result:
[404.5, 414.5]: 10.05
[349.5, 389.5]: 10.21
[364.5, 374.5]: 10.27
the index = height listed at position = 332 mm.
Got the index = 10.22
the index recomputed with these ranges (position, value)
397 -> 10.35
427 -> 10.21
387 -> 10.27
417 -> 10.18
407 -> 10.12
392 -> 10.24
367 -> 10.29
